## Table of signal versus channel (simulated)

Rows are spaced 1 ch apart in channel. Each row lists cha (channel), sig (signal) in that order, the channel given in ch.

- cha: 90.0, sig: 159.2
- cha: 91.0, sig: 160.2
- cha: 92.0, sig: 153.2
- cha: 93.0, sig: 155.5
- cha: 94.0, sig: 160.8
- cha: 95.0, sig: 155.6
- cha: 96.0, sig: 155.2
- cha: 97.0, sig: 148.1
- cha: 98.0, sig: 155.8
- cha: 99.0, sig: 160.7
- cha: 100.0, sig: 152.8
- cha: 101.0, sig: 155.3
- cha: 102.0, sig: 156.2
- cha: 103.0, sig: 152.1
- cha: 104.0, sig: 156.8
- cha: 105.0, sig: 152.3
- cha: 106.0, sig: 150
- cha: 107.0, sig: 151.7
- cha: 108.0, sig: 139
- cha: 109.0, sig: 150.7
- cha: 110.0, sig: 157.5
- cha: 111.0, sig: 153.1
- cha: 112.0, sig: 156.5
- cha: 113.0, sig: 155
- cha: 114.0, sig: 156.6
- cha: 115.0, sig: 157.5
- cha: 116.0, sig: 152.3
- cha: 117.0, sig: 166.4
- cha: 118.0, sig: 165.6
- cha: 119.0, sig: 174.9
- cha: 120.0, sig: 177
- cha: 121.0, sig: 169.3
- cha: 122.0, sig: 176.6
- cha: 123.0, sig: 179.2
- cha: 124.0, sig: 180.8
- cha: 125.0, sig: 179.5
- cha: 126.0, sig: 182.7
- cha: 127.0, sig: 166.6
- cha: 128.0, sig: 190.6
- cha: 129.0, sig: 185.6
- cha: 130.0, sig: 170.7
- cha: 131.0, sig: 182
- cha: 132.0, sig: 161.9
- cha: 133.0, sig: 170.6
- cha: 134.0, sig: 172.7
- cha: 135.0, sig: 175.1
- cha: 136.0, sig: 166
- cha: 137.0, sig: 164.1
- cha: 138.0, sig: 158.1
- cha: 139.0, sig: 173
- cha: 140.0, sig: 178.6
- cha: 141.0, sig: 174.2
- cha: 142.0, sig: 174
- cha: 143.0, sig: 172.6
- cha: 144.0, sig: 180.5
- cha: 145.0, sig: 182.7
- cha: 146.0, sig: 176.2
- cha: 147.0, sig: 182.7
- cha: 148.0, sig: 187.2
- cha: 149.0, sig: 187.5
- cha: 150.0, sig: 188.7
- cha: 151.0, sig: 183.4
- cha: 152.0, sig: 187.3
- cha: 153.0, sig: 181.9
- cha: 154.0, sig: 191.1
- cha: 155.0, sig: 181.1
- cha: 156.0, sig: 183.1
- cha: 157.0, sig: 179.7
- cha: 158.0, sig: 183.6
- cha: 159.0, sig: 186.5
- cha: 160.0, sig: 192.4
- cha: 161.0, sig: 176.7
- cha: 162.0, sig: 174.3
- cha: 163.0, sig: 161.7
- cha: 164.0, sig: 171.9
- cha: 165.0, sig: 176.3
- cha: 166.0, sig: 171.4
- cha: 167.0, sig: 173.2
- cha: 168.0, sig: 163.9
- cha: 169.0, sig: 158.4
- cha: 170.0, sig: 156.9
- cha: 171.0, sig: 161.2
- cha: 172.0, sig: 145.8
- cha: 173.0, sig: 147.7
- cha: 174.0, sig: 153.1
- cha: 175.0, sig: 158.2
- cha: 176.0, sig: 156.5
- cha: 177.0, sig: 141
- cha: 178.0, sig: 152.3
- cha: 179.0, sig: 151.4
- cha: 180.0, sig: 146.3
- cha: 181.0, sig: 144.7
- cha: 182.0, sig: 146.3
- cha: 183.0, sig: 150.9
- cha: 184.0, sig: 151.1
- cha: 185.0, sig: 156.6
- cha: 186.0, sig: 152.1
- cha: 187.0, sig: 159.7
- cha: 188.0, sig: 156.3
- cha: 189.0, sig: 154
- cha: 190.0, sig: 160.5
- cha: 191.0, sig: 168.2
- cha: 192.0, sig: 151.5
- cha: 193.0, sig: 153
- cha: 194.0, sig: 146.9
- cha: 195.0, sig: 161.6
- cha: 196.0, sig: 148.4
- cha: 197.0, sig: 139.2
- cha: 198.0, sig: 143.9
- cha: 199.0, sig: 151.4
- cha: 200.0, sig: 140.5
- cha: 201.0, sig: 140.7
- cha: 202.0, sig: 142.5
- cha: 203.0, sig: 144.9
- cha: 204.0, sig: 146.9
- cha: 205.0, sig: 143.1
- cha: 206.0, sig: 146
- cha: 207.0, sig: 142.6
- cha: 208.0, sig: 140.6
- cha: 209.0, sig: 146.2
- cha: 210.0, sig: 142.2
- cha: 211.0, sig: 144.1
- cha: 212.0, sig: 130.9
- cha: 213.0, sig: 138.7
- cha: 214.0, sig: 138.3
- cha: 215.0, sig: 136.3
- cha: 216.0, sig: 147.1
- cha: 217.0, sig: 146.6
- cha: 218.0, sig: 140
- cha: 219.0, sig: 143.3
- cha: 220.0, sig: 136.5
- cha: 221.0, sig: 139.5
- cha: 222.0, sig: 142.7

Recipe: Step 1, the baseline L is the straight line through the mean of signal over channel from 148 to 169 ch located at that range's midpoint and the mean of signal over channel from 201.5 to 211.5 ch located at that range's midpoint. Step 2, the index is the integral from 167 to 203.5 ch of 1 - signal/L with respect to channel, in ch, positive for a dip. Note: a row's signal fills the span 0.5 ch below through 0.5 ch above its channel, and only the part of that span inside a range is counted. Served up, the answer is 1.7 ch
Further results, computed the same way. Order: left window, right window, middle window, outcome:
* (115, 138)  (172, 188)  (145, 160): -2.1 ch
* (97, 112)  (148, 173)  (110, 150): -2.2 ch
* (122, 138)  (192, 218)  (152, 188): -1.3 ch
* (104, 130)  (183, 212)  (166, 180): -0.2 ch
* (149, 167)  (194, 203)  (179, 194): 0.3 ch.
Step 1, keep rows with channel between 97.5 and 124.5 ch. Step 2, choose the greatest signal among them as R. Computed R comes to 180.8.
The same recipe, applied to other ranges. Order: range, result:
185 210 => 168.2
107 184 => 192.4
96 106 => 160.7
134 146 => 182.7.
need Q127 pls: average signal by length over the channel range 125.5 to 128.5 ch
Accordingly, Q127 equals 180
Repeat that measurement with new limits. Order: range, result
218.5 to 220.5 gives 140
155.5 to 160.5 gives 185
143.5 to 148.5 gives 182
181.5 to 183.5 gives 149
